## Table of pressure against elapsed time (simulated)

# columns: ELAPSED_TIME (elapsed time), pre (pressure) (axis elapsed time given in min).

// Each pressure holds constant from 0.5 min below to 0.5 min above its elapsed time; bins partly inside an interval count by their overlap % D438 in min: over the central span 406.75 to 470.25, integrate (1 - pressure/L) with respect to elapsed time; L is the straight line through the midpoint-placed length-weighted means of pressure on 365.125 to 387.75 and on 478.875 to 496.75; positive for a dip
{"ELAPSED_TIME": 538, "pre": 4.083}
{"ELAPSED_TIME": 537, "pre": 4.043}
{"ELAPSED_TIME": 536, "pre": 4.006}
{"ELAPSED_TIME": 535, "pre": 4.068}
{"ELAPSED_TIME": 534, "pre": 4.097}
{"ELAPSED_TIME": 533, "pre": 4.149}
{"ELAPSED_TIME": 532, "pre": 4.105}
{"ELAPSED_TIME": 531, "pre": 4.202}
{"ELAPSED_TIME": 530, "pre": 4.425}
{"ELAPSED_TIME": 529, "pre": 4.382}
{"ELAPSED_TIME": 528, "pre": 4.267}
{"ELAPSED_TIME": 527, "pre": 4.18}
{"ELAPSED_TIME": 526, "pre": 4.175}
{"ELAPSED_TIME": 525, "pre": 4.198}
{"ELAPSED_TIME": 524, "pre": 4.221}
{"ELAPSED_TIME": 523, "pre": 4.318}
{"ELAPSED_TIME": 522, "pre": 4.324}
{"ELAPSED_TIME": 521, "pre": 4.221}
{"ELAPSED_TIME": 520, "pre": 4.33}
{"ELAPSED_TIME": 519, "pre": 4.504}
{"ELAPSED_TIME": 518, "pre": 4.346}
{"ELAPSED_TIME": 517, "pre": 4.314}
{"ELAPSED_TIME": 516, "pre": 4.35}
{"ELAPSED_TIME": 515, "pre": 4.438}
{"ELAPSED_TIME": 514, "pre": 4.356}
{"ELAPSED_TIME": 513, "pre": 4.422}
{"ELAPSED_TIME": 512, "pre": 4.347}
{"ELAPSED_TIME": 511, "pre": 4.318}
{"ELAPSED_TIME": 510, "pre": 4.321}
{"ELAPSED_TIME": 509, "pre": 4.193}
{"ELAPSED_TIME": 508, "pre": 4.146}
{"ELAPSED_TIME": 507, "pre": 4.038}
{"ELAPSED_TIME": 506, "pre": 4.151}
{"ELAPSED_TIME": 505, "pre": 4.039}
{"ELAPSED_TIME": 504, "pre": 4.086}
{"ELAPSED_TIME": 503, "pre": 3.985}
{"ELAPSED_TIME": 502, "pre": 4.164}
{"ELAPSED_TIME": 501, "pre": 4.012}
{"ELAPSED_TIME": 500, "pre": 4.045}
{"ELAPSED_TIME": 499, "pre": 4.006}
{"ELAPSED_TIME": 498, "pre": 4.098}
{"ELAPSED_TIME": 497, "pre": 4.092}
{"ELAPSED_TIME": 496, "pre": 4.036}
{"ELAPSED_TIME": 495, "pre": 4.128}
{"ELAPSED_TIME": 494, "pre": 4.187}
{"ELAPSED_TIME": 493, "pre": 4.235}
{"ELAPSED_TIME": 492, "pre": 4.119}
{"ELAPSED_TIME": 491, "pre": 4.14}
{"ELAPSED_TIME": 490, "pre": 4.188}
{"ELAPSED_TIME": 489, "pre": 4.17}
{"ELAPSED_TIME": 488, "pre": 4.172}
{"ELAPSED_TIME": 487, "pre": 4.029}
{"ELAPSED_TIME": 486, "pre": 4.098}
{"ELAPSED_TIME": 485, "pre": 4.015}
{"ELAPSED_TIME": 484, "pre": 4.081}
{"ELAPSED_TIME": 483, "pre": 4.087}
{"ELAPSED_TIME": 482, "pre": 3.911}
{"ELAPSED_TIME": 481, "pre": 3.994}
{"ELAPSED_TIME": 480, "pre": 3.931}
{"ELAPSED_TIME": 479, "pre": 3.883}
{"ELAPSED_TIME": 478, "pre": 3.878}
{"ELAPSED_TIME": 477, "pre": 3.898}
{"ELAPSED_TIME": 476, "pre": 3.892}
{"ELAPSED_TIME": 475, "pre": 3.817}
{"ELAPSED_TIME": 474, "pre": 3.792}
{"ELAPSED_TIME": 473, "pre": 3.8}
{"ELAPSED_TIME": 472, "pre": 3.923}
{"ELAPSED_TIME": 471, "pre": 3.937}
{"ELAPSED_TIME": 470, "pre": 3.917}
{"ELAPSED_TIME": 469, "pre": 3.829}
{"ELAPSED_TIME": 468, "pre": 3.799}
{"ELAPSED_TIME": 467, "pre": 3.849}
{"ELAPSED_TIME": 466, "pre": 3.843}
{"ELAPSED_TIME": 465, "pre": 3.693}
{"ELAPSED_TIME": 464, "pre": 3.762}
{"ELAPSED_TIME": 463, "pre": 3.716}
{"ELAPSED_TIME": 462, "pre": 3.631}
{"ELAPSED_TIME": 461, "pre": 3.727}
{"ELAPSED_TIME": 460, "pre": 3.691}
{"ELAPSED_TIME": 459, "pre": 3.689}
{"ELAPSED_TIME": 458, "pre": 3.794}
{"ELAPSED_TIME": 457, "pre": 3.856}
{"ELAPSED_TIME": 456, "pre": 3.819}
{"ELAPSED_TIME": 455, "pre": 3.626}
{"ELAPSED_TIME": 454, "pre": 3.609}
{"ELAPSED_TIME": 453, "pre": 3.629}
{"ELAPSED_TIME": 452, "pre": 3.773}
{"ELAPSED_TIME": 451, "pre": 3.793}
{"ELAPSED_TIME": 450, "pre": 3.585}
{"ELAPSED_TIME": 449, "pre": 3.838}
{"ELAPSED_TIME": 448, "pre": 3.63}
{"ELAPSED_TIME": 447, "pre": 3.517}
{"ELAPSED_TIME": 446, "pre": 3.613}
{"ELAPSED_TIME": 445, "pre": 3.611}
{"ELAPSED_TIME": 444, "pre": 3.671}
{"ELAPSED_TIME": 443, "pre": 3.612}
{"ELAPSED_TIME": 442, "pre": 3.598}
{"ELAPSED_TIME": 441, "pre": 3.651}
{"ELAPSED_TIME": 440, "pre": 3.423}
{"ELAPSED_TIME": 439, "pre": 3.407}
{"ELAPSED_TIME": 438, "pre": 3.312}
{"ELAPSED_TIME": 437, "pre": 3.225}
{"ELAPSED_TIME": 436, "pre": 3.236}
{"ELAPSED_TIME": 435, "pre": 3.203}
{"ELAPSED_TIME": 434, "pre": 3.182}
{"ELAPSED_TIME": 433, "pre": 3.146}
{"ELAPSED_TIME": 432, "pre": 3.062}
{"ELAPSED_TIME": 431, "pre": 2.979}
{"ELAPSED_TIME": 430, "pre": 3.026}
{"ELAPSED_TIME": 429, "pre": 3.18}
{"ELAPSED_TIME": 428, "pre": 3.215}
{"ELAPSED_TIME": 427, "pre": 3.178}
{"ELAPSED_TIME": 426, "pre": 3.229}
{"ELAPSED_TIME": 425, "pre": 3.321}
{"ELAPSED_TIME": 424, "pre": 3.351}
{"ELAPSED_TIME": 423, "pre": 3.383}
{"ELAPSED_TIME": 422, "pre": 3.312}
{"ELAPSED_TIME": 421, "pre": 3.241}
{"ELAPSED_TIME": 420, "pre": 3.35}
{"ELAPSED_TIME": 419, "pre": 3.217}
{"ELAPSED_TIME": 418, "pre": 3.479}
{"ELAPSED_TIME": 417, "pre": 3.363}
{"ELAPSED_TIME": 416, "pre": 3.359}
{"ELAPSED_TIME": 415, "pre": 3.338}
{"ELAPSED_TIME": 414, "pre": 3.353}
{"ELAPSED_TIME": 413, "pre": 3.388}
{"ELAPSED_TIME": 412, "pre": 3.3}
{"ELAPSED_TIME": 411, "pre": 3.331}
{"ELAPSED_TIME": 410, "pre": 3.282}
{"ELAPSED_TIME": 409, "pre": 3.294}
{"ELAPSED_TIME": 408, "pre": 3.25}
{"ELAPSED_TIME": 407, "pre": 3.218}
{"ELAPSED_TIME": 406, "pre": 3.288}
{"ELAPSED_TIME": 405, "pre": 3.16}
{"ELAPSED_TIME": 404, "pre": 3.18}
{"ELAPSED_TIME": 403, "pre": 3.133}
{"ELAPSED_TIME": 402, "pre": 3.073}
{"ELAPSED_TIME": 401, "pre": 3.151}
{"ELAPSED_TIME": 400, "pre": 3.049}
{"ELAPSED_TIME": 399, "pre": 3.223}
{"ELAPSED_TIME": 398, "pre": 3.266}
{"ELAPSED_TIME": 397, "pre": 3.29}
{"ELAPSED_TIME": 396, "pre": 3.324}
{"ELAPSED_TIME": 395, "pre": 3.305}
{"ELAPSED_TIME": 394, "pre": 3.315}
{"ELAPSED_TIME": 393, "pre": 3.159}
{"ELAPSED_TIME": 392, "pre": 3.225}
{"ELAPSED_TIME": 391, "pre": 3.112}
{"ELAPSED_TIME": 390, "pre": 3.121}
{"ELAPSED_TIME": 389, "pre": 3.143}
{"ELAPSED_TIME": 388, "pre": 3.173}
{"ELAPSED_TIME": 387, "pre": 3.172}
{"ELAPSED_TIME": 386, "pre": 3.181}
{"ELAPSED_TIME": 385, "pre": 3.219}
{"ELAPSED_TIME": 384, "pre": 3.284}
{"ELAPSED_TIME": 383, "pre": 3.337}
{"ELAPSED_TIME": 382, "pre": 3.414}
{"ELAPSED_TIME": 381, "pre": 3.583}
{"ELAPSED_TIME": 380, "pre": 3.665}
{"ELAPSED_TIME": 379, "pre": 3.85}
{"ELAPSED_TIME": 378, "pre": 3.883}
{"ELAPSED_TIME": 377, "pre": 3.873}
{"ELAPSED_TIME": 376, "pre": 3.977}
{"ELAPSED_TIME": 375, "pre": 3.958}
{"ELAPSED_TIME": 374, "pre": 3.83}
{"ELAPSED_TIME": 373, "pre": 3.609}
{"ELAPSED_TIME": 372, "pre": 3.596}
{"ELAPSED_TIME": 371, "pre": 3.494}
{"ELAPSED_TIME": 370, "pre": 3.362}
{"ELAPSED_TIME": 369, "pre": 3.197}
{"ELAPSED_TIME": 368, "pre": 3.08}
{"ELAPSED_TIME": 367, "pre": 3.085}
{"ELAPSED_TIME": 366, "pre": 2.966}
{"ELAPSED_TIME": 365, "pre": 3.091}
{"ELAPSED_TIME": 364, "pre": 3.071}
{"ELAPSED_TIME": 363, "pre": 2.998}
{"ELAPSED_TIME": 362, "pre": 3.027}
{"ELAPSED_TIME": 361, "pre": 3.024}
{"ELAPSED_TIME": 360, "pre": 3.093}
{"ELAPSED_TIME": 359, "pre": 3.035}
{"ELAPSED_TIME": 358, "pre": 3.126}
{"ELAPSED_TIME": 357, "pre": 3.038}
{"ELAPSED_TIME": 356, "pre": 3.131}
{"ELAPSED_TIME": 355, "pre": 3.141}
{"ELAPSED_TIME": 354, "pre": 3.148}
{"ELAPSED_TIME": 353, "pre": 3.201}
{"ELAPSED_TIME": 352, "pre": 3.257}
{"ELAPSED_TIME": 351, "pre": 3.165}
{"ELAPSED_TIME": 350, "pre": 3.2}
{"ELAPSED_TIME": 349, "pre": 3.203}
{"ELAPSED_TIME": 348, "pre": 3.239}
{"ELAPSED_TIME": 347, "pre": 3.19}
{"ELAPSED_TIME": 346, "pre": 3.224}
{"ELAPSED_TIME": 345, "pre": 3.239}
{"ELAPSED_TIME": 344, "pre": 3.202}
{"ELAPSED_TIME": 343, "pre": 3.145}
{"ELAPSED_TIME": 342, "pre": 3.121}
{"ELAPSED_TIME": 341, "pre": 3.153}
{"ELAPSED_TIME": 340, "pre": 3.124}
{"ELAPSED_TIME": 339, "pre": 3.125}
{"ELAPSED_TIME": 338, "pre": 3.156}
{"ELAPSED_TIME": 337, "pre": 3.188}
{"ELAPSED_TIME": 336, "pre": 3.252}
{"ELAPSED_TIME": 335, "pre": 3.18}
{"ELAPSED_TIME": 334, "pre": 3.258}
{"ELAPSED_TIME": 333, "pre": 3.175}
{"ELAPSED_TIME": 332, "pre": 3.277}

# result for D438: 5.6 min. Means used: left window 3.47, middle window 3.48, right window 4.08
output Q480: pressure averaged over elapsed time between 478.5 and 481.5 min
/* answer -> 3.94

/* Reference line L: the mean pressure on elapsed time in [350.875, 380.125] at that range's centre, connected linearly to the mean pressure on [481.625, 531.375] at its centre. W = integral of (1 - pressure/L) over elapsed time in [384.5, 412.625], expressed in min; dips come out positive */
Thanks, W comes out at 2.5 min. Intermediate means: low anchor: 3.33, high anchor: 4.19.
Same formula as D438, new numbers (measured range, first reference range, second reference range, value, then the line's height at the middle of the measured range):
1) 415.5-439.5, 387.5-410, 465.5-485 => 1.49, 3.47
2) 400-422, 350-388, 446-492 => 1.72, 3.55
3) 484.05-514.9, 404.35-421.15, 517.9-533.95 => -0.81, 4.04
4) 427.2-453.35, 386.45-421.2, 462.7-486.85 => 1.16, 3.58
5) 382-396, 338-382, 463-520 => 0.98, 3.47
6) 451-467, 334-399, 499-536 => 0.52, 3.86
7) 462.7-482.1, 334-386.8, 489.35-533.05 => 0.59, 3.97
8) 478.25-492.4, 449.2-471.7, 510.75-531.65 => -0.25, 3.98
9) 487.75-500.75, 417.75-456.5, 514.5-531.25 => -0.36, 4.01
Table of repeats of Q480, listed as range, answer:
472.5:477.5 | 3.84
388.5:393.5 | 3.15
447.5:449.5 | 3.73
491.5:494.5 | 4.18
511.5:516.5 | 4.38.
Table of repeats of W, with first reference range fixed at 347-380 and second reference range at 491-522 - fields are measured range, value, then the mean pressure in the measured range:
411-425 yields 1.2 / 3.34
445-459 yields 0.6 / 3.7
